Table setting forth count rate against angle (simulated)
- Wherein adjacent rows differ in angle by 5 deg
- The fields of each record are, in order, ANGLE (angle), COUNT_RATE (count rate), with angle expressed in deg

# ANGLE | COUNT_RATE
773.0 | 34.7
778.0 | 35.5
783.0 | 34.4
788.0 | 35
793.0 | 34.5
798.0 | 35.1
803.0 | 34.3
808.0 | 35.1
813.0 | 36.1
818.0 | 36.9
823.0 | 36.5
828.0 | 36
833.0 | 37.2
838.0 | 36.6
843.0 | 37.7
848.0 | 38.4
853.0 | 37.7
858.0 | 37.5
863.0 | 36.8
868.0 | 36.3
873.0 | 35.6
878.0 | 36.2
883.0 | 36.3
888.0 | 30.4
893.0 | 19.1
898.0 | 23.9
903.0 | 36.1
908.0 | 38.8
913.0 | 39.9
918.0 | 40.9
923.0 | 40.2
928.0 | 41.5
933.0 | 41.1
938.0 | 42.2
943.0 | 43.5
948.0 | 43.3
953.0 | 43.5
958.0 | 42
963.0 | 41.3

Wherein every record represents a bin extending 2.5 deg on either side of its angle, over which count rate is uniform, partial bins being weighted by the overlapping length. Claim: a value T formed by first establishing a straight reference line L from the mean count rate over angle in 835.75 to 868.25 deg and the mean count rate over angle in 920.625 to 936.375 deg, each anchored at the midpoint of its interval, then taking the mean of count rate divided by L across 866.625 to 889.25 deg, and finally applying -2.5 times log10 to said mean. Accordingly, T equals 0.101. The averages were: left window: 37.4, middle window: 35.1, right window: 41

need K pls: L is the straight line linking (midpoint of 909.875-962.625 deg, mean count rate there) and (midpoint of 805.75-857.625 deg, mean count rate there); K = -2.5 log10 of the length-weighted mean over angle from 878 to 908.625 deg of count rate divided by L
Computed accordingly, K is 0.28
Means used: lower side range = 36.9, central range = 30.7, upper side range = 41.8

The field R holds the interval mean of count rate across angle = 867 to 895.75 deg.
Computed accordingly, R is 32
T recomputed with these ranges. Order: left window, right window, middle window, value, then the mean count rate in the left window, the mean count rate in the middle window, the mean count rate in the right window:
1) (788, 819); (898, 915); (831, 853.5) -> -0.06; 35.2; 37.5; 36.1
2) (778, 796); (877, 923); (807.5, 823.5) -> -0.05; 34.8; 36.2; 33.8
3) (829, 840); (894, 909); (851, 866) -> -0.08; 36.8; 37.3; 31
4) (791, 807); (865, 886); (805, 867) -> -0.05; 34.7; 36.8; 36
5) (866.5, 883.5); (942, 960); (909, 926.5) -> -0.01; 36.1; 40.3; 43.1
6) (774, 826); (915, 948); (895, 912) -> 0.21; 35.3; 33.1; 41.7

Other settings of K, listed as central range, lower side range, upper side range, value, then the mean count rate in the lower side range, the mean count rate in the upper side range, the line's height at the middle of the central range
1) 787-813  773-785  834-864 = 0.024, 34.9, 37.5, 35.7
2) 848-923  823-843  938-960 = 0.132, 36.7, 43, 39.6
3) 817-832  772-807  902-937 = -0.008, 34.8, 40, 36.2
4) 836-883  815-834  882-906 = -0.133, 36.6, 28.9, 32.7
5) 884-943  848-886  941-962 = 0.117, 36.7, 42.9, 40.1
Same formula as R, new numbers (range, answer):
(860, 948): 36.6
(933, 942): 42.1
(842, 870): 37.4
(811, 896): 35.3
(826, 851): 37.2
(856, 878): 36.5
